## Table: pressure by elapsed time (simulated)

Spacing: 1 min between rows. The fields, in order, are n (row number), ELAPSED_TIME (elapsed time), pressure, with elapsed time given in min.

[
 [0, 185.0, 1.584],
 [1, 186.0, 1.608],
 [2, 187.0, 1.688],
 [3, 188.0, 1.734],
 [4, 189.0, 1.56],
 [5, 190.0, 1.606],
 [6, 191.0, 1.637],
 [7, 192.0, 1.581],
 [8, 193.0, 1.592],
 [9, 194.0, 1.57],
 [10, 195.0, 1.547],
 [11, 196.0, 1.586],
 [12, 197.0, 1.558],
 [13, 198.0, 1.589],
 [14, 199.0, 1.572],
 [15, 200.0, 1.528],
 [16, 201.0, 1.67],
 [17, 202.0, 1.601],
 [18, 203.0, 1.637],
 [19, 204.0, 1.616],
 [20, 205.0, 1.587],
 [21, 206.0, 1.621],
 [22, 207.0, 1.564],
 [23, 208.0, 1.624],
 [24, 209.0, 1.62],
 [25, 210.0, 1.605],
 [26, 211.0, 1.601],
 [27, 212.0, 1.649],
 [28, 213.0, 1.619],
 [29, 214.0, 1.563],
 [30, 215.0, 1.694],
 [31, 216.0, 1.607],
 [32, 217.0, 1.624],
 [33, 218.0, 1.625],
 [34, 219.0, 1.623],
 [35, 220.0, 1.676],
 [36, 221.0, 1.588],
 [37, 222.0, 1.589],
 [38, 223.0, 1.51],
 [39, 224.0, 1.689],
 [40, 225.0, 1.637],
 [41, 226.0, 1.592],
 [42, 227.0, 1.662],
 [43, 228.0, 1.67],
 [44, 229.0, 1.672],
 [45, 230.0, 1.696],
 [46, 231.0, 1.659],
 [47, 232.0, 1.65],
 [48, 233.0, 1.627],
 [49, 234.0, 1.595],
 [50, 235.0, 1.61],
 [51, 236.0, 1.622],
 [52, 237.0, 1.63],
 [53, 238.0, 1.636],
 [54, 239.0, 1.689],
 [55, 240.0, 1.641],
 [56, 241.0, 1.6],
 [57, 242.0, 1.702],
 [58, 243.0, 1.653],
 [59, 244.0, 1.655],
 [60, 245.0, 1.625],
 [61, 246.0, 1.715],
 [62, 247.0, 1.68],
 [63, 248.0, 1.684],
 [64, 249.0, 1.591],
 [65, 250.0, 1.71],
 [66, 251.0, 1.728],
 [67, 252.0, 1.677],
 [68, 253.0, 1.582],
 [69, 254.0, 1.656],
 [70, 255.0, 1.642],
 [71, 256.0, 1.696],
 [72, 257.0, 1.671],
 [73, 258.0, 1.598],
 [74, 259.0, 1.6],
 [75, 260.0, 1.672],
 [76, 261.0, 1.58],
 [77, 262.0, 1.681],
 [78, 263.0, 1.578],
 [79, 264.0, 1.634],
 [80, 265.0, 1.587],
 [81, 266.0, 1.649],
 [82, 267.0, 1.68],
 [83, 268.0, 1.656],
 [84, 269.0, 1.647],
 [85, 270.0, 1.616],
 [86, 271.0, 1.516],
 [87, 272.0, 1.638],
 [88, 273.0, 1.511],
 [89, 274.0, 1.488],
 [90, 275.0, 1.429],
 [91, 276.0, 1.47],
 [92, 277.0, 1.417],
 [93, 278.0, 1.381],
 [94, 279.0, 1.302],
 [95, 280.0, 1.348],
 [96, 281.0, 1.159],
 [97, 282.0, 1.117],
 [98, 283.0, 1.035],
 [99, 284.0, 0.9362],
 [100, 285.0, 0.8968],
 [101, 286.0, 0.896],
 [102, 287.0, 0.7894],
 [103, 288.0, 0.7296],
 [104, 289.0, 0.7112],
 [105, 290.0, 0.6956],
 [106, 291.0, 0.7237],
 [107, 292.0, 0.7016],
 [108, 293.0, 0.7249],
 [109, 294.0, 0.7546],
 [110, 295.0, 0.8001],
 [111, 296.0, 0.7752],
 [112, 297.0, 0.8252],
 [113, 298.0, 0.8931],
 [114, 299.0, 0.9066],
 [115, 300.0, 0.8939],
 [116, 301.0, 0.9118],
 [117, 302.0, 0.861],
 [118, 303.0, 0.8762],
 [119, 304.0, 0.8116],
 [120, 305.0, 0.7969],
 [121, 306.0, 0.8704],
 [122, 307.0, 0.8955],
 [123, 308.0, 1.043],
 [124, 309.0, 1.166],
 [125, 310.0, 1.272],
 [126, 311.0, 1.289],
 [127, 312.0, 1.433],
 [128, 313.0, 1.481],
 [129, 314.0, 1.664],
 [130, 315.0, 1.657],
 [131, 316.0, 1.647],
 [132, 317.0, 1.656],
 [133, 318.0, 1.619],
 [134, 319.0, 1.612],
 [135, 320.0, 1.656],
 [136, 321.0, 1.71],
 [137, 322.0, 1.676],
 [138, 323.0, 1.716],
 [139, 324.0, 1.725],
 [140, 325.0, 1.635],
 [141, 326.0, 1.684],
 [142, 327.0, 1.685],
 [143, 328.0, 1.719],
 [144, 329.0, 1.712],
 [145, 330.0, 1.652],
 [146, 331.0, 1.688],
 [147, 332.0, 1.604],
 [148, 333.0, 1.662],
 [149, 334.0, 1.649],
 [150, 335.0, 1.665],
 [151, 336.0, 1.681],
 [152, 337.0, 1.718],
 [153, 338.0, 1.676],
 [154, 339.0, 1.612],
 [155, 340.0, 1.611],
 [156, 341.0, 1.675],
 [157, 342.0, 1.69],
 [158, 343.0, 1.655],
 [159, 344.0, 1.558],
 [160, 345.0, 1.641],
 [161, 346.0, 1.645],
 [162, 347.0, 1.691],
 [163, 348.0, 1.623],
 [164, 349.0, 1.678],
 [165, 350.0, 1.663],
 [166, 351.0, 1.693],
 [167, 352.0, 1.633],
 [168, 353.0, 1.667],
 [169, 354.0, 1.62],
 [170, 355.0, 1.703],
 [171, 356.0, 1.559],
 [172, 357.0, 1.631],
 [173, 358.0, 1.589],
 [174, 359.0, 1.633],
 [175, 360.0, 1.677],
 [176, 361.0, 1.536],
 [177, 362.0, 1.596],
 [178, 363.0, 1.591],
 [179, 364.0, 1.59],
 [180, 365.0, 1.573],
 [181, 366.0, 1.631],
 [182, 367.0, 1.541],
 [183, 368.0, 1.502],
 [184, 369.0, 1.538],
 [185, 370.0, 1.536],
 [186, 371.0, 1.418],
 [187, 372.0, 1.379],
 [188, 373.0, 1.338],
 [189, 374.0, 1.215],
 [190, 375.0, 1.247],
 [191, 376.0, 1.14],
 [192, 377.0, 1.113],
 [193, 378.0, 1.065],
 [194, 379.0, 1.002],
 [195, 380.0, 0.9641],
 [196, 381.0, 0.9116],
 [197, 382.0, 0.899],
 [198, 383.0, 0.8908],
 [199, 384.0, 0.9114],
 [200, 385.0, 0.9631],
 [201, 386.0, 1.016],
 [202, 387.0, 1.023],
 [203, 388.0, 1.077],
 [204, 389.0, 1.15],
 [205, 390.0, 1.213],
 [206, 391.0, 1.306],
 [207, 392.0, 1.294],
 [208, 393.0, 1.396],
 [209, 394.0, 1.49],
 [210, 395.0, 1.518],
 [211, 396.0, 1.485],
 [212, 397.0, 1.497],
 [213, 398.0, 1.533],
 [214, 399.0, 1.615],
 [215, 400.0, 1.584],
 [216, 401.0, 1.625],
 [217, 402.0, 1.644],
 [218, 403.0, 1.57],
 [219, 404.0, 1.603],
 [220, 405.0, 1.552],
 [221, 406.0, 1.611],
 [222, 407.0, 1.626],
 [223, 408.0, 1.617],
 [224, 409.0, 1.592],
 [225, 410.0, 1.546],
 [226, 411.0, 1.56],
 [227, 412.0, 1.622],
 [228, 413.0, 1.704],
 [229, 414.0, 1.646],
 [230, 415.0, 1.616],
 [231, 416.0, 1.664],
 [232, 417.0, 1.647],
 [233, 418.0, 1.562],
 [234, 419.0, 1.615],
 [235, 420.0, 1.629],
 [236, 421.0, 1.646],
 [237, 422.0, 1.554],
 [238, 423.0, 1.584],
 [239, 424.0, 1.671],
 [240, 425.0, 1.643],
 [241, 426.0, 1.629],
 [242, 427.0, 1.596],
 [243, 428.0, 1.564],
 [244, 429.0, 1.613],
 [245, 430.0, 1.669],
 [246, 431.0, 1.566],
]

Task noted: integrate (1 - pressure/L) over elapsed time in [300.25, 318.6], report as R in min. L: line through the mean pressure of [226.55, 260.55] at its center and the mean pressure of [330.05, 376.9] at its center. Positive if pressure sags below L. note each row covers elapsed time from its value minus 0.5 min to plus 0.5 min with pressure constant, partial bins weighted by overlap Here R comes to 4.5 min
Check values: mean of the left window 1.65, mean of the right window 1.58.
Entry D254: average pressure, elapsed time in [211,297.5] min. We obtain 1.46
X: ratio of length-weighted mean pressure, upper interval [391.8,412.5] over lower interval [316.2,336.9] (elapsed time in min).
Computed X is 0.93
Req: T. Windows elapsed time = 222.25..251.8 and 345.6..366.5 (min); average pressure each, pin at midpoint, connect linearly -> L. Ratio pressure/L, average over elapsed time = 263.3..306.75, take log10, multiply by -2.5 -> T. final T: 0.42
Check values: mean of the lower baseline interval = 1.65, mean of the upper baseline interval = 1.63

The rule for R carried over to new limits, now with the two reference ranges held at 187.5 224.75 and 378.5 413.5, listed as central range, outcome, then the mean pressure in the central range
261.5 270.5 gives -0.63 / 1.64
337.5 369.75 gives -4.70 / 1.62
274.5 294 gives 6.34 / 1.02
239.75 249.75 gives -0.64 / 1.66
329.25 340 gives -1.64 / 1.66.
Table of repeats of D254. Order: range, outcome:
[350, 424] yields 1.45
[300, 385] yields 1.46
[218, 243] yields 1.64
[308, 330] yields 1.58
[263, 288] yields 1.36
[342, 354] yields 1.65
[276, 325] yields 1.14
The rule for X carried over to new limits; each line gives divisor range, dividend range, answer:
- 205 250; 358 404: 0.83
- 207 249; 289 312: 0.55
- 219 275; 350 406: 0.86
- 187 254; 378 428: 0.88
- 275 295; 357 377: 1.49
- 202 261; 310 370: 0.99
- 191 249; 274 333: 0.76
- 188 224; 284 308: 0.51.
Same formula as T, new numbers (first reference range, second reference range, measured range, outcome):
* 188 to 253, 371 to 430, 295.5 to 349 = 0.05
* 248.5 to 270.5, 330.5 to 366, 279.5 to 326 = 0.40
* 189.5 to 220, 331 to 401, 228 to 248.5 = -0.05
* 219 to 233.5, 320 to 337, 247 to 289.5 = 0.15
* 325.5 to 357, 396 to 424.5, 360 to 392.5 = 0.28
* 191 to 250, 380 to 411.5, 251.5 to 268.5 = -0.05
